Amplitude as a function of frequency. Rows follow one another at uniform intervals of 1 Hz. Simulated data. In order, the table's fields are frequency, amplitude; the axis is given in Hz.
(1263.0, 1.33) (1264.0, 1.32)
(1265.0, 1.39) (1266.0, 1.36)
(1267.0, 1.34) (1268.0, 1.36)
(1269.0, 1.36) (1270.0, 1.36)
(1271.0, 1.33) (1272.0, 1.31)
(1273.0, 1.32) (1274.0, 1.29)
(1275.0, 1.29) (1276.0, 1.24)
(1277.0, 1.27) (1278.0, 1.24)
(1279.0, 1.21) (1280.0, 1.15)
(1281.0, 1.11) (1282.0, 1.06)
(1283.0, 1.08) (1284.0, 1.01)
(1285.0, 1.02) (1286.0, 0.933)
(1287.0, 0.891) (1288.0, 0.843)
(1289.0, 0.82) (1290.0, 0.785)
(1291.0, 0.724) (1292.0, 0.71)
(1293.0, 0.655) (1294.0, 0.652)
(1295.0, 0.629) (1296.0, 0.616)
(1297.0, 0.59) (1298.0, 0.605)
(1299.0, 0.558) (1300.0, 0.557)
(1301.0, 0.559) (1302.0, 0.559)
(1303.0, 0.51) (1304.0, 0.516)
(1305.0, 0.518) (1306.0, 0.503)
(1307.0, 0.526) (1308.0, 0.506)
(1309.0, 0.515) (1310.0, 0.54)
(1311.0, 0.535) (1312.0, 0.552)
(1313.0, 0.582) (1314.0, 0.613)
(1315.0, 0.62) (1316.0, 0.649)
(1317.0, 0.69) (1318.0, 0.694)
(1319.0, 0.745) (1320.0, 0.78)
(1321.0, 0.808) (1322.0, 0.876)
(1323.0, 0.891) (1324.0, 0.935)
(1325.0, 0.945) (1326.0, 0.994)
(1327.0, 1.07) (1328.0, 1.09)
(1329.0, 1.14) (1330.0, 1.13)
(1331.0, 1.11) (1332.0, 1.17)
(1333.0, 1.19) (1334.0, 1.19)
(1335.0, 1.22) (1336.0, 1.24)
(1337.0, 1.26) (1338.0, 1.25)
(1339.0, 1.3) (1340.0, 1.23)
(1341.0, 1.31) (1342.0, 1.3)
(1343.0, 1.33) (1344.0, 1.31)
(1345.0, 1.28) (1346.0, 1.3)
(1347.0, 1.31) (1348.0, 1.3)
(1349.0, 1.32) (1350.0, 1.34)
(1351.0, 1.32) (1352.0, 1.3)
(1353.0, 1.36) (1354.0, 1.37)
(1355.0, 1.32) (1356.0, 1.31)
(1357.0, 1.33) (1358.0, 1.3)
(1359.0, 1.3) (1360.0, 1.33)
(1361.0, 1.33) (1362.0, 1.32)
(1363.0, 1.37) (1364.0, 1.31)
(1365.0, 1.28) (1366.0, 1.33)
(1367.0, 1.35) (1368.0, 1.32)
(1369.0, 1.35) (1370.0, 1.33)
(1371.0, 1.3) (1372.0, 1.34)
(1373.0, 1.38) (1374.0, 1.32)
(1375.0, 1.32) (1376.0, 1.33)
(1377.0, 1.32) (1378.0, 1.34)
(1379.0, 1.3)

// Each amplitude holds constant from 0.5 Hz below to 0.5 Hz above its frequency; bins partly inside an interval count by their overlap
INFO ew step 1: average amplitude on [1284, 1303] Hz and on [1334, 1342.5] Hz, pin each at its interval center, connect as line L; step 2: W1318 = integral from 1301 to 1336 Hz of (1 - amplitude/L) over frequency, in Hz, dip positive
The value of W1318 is 8.3 Hz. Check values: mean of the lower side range 0.709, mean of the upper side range 1.26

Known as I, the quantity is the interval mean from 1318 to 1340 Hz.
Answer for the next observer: 1.06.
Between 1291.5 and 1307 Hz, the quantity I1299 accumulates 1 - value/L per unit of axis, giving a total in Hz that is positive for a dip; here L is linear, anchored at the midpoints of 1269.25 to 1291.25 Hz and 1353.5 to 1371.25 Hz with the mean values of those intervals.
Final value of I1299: 7.74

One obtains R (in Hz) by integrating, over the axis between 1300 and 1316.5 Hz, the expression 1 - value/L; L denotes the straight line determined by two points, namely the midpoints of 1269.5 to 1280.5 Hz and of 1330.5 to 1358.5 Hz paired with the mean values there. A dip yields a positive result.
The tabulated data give 9.39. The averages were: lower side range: 1.27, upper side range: 1.28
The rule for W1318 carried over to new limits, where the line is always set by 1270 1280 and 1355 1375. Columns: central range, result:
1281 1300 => 7.3 Hz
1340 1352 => 0.1 Hz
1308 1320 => 6.3 Hz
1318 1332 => 3.7 Hz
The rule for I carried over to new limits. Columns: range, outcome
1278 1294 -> 0.934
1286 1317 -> 0.621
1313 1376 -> 1.18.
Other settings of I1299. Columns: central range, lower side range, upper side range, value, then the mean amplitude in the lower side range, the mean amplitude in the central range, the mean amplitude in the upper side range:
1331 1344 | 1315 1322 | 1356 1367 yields -3.35 Hz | 0.731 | 1.25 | 1.32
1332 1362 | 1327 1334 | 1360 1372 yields -1.67 Hz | 1.14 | 1.29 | 1.33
